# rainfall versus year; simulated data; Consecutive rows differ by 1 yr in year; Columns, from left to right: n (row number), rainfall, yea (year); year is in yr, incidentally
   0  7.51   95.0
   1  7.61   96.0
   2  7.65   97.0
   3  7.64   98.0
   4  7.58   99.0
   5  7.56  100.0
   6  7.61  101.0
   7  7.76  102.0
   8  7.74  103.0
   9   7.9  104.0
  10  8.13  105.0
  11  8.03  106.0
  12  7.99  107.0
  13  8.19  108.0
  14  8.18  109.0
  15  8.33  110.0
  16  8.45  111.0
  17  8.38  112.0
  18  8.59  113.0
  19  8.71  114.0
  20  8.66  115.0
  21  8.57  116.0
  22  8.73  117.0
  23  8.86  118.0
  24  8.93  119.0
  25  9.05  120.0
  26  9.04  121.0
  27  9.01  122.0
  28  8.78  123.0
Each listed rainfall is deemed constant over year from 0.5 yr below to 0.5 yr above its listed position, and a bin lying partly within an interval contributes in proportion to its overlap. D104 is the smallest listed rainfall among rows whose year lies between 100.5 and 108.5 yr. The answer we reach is 7.61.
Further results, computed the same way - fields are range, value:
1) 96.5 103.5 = 7.56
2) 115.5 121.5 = 8.57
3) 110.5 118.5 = 8.38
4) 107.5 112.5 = 8.18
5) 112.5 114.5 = 8.59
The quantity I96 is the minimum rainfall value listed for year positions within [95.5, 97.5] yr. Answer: 7.61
